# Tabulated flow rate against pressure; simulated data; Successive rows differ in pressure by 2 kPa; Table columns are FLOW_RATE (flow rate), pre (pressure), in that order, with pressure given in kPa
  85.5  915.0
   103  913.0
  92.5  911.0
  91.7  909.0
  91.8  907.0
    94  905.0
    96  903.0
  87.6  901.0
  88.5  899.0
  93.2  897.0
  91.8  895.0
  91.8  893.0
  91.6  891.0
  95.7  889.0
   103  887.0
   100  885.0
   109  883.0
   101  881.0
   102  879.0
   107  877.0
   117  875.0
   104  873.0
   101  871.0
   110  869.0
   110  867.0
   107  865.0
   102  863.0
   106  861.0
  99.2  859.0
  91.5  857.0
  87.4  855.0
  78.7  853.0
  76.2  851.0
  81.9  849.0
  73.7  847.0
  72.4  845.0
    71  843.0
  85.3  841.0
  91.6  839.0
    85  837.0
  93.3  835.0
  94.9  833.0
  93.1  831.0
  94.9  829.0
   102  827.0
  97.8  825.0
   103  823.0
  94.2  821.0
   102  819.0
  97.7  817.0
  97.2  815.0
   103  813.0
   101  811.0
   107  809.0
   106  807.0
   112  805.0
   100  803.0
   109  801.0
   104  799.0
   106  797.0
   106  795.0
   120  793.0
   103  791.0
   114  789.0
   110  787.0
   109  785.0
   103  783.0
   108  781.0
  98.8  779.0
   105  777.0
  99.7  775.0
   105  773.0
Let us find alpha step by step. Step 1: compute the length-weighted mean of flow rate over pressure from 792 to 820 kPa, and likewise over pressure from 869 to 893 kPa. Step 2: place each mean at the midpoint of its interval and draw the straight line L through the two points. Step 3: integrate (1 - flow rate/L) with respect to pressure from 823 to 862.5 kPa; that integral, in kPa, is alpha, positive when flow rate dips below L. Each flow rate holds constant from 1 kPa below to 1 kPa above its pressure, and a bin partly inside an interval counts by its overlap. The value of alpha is 5.8 kPa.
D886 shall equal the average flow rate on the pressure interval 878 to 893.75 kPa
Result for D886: 99.4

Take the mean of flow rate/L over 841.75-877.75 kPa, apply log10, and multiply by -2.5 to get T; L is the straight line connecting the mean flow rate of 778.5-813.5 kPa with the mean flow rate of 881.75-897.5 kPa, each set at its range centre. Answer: 0.07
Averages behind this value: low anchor 107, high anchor 97.2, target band 94.1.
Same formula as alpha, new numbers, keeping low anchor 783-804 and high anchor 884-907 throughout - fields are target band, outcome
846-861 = 2.11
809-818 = 0.39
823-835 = 0.72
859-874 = -1.14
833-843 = 1.39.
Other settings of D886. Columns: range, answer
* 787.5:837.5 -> 102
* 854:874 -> 102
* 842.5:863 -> 85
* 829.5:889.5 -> 95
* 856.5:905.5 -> 100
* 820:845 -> 91.4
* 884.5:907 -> 93.7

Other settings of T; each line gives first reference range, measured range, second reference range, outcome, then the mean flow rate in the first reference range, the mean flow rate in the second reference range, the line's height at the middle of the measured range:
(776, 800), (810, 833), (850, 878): 0.06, 107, 99.8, 104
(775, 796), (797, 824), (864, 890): 0.04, 107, 105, 107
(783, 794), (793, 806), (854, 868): 0.02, 110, 100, 109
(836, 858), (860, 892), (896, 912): -0.20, 81.3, 91.9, 86.7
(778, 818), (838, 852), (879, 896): 0.28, 106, 98.2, 102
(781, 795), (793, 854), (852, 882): 0.12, 109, 102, 106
